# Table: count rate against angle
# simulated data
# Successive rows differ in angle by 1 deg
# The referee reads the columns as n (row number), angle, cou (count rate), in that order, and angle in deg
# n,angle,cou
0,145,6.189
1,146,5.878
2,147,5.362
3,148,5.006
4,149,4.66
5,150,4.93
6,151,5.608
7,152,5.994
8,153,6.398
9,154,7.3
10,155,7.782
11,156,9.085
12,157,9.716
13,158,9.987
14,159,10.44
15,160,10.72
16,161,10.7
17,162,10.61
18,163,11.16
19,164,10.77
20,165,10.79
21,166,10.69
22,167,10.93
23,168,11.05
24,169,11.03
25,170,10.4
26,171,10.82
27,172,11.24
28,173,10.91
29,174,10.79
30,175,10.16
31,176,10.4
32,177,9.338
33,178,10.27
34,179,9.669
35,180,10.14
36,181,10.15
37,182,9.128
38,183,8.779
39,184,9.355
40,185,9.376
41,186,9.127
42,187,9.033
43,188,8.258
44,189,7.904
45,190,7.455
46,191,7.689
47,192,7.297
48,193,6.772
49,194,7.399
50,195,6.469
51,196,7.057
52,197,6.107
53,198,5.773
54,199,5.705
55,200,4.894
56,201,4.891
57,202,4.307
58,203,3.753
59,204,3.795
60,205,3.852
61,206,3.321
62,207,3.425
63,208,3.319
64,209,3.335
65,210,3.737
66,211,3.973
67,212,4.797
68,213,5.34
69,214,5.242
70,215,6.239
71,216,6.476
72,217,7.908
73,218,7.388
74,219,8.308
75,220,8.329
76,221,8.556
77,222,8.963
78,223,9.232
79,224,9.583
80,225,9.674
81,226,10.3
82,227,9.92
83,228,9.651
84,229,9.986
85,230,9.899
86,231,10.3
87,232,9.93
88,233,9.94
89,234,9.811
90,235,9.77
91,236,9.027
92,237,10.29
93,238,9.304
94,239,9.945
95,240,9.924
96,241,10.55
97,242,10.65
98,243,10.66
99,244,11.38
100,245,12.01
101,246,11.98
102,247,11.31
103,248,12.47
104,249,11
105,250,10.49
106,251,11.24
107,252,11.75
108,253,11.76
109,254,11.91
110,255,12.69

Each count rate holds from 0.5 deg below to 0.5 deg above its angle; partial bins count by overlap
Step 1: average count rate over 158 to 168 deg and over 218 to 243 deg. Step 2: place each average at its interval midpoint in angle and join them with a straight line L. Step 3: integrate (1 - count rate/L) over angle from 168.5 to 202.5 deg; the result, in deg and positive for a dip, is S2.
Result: 6.30 deg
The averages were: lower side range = 10.7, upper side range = 9.63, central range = 8.47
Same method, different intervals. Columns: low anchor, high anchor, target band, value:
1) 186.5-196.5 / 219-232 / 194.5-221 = 9.8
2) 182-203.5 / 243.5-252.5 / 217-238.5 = 1.1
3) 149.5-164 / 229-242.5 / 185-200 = 3.2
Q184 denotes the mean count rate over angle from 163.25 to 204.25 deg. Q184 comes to 8.58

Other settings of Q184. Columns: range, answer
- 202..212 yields 3.71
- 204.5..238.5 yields 7.62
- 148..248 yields 8.41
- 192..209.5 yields 5.02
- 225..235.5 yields 9.94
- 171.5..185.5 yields 9.98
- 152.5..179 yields 10.1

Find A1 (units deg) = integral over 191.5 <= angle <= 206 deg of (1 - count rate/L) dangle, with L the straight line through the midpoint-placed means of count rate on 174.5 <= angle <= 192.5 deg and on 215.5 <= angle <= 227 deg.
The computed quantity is 5.6 deg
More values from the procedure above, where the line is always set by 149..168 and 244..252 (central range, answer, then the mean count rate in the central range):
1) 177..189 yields 0.46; 9.33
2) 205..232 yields 8.96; 7.19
